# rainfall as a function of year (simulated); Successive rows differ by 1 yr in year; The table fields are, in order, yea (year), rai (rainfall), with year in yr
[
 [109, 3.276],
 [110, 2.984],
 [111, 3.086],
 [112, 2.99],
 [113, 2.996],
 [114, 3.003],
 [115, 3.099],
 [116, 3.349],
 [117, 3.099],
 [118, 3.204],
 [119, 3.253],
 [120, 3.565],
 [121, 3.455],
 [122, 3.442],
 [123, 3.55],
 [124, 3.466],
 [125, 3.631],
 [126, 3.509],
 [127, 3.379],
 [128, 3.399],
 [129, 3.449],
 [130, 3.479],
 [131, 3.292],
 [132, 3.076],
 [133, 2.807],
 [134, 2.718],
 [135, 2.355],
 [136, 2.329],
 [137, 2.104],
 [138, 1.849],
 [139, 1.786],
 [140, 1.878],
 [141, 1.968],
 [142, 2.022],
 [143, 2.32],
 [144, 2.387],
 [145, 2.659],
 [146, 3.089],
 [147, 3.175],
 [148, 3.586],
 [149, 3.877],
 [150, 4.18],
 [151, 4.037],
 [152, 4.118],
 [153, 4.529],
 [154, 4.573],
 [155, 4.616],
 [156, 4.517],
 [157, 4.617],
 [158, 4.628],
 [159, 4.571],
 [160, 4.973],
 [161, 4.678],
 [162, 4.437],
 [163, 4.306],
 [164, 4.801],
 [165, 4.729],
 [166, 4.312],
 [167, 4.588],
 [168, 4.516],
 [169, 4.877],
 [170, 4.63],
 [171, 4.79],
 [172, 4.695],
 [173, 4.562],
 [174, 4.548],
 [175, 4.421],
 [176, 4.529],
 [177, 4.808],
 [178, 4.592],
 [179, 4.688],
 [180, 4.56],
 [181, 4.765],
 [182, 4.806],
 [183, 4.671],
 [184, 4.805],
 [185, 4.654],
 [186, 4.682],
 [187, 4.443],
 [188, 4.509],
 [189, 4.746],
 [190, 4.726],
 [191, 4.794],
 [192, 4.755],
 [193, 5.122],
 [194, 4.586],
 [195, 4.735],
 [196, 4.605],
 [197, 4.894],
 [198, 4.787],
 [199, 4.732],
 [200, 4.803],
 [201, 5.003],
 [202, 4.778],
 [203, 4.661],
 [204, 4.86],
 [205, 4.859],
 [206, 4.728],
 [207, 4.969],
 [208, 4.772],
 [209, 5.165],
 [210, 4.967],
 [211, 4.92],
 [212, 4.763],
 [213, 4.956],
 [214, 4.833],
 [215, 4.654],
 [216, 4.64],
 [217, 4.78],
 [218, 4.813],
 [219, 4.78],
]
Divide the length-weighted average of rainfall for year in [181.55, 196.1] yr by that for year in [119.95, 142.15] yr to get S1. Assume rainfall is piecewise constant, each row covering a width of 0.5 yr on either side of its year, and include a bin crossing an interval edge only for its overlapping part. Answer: 1.6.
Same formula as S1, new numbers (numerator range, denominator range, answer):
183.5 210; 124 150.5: 1.67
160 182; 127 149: 1.71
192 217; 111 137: 1.52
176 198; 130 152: 1.69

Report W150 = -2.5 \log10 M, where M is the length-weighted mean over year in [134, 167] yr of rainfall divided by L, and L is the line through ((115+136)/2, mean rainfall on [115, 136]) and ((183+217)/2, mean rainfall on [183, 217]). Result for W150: 0.07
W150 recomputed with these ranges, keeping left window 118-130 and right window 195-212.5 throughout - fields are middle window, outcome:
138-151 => 0.36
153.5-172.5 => -0.12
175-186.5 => -0.06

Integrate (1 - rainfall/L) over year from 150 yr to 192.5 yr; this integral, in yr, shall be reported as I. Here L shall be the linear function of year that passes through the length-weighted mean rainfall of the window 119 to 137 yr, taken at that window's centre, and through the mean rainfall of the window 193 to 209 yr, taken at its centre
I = -4.78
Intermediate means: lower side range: 3.2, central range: 4.6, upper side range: 4.81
